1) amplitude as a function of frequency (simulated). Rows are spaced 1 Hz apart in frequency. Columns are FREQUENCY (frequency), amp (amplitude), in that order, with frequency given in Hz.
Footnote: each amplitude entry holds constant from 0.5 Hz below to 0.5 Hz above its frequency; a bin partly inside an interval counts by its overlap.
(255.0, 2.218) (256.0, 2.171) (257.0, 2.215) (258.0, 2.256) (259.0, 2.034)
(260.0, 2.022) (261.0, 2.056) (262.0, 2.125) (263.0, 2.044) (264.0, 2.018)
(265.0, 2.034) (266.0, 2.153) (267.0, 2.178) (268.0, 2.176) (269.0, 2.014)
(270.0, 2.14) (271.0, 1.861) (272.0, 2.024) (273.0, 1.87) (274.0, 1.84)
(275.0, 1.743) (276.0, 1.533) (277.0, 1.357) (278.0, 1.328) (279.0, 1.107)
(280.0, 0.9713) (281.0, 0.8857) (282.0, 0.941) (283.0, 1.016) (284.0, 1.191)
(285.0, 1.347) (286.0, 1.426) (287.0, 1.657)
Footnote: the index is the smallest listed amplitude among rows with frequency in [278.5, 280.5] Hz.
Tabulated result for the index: 0.9713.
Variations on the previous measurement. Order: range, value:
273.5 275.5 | 1.743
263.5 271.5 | 1.861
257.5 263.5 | 2.022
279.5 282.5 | 0.8857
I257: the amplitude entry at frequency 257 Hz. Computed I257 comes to 2.215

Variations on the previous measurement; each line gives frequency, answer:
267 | 2.178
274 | 1.84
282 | 0.941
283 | 1.016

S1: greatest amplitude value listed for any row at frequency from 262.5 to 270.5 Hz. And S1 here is 2.178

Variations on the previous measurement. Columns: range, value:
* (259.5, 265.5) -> 2.125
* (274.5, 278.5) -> 1.743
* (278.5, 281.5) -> 1.107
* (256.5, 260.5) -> 2.256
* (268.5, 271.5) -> 2.14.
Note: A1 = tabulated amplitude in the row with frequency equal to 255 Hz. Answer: 2.218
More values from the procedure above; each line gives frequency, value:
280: 0.9713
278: 1.328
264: 2.018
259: 2.034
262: 2.125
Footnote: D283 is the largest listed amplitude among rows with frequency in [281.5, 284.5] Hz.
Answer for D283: 1.191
